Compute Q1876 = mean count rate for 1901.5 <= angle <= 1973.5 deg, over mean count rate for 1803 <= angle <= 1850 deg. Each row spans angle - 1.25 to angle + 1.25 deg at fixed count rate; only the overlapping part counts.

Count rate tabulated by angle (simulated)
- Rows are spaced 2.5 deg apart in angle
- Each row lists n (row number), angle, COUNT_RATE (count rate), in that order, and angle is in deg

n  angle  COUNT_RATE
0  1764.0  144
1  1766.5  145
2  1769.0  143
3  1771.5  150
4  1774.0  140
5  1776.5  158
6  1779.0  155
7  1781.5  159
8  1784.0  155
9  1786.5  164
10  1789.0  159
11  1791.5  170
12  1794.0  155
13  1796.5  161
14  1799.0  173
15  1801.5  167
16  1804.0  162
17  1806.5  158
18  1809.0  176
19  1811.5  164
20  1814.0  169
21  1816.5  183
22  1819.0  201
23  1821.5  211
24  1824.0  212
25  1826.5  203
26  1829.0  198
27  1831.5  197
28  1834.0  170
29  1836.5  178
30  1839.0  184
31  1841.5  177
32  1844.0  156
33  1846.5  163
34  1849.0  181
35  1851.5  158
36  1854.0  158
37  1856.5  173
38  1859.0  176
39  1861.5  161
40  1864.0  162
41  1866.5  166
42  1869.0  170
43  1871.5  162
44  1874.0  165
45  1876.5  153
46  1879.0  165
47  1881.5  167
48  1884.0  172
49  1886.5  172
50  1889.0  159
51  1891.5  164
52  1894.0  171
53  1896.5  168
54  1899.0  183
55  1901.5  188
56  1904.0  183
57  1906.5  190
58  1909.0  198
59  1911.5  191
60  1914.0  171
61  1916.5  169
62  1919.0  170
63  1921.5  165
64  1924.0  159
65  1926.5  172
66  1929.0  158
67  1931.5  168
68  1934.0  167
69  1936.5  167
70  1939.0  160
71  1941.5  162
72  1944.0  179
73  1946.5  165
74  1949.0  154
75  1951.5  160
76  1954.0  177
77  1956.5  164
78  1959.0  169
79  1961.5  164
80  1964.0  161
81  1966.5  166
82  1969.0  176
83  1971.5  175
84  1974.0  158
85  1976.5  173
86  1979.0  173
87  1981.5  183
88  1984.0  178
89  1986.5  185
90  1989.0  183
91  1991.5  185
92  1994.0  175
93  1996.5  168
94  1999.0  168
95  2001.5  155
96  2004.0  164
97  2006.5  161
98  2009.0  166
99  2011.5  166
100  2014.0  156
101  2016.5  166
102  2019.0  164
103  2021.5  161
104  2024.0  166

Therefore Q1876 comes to 0.94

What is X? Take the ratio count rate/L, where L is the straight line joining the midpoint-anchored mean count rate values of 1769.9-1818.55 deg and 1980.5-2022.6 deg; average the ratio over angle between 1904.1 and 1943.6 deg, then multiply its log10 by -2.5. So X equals -0.030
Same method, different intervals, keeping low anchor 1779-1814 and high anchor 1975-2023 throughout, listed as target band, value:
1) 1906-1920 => -0.09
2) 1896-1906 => -0.10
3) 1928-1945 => 0.01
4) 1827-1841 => -0.13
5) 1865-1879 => 0.02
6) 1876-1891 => 0.01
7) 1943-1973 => 0.01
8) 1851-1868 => 0.00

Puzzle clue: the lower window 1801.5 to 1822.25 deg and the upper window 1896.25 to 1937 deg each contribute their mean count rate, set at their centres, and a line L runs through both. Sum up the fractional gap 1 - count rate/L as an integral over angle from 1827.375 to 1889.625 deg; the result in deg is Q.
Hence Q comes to 2.0 deg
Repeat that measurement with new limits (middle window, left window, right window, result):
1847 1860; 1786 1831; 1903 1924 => 0.7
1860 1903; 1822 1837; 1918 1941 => 2.7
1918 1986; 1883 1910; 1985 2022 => 1.9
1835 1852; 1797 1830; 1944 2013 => 0.8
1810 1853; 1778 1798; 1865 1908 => -4.7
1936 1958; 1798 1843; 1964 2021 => 1.0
